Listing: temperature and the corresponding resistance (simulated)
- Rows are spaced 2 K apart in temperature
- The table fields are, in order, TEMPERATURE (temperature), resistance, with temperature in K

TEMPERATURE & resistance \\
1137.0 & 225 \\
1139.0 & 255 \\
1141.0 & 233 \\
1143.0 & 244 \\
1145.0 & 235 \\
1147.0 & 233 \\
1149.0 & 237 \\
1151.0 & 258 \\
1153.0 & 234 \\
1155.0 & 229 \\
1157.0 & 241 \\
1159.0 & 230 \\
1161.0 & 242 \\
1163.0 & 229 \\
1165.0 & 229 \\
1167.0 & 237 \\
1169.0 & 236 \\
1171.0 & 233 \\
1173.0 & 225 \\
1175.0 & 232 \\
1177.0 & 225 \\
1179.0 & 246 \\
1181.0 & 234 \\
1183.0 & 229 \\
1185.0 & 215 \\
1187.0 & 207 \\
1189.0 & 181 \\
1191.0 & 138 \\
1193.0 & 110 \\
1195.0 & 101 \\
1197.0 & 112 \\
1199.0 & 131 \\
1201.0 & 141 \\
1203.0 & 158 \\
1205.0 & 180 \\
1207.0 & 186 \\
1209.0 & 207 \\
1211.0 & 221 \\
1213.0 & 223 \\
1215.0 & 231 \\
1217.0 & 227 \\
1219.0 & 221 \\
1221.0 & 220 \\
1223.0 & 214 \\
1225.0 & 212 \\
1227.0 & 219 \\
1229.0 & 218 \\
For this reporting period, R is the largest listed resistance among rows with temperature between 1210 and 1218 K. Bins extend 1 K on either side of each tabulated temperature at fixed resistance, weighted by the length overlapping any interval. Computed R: 231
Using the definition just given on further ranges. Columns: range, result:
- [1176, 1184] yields 246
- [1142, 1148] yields 244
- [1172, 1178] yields 232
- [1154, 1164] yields 242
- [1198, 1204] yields 158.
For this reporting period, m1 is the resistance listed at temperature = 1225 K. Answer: 212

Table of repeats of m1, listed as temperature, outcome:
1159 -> 230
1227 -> 219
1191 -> 138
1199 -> 131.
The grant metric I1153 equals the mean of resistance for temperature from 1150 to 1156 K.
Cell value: 240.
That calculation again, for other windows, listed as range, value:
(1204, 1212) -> 198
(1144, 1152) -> 241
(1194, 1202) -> 121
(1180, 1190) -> 213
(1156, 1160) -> 236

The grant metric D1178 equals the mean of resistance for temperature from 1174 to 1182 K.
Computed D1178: 234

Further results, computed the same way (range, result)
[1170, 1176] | 230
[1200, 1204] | 150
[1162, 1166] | 229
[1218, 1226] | 217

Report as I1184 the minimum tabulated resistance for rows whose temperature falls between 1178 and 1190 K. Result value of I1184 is 181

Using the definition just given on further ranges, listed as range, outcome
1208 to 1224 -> 207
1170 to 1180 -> 225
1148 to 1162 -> 229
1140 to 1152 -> 233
